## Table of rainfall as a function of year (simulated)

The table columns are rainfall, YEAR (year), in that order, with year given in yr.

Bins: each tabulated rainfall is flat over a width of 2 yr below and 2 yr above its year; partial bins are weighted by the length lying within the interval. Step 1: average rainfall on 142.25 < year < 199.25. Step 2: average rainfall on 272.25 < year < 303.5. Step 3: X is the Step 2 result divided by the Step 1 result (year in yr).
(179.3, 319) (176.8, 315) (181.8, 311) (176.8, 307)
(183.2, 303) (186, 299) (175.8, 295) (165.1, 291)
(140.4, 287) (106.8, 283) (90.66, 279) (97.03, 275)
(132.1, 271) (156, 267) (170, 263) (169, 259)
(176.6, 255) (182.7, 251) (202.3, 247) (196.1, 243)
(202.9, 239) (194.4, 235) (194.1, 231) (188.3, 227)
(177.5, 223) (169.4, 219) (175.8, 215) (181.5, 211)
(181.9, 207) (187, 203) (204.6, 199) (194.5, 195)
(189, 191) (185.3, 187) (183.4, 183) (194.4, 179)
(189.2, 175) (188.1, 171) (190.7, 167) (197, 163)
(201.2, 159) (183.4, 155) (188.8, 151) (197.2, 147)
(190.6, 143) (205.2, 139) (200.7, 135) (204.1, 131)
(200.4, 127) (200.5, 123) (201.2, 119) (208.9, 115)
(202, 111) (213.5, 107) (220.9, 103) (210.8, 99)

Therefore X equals 0.7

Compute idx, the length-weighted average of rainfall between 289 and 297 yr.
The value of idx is 170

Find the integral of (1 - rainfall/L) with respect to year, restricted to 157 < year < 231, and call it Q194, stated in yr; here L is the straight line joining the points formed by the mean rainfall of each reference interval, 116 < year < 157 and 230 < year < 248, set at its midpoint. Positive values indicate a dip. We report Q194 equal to 3.7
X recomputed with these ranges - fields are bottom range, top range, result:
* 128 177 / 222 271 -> 0.94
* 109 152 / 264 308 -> 0.73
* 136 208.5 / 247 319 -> 0.83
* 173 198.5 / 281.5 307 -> 0.85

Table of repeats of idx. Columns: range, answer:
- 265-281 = 119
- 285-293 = 153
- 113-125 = 204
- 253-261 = 173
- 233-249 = 199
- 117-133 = 202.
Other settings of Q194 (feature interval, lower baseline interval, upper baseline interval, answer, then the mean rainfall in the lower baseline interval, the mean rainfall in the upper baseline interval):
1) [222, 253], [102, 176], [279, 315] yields -3.09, 199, 161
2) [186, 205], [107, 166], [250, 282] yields -2.00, 199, 144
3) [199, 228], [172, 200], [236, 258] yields 1.43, 191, 191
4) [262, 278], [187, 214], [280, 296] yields 1.91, 189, 142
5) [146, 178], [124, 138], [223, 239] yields 1.11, 202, 192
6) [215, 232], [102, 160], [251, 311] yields -0.90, 201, 154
